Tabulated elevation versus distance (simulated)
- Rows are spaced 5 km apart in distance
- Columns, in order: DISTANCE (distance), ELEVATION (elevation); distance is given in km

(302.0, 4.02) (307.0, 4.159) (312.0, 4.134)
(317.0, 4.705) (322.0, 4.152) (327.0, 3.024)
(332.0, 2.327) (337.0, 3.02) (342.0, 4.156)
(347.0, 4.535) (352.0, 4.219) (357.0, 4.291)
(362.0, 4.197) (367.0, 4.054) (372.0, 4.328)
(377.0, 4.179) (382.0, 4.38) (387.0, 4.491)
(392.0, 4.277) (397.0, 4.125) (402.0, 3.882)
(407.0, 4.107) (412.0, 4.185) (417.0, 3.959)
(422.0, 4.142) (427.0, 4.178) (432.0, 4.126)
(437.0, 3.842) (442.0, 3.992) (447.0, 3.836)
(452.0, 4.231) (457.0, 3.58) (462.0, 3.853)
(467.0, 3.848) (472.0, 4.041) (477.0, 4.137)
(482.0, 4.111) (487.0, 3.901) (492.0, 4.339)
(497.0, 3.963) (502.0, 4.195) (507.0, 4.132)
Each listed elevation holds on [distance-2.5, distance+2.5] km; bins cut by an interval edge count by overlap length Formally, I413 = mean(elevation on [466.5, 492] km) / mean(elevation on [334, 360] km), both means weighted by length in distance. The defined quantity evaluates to 1.01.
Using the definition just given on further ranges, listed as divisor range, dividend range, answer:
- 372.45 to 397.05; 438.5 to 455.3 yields 0.93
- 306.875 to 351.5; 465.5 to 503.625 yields 1.07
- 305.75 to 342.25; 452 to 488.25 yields 1.08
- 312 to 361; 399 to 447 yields 1.05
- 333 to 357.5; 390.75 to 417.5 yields 1.04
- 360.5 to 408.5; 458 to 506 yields 0.96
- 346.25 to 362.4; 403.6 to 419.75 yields 0.95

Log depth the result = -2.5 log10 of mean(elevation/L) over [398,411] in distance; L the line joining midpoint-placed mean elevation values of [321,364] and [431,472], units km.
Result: -0.05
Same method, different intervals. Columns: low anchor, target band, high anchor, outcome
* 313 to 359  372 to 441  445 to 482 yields -0.069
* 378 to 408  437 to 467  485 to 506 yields 0.071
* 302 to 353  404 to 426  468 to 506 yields -0.033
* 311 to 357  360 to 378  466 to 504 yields -0.083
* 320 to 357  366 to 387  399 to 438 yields -0.113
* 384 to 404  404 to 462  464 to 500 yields 0.034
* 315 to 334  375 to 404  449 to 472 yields -0.140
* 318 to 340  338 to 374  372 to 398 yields -0.122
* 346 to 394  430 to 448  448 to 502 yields 0.040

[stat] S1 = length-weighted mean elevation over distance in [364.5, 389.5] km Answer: 4.29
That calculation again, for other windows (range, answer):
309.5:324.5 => 4.33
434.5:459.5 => 3.9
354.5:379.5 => 4.21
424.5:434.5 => 4.15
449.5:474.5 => 3.91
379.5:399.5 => 4.32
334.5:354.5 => 3.98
